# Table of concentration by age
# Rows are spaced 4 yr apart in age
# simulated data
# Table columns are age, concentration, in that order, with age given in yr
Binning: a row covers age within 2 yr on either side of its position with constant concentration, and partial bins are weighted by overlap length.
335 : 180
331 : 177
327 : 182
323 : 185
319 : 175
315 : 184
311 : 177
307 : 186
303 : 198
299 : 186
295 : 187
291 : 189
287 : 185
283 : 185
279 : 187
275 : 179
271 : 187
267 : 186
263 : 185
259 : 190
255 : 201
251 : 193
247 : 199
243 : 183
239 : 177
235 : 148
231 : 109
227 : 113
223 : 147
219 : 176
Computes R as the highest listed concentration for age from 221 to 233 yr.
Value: 147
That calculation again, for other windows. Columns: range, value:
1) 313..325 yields 185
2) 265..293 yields 189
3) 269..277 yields 187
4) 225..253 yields 199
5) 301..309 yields 198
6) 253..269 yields 201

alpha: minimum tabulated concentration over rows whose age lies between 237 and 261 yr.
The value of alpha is 177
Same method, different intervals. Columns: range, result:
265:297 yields 179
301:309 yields 186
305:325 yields 175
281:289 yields 185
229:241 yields 109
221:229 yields 113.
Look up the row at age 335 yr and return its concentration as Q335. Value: 180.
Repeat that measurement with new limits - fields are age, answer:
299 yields 186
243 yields 183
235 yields 148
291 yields 189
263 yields 185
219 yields 176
